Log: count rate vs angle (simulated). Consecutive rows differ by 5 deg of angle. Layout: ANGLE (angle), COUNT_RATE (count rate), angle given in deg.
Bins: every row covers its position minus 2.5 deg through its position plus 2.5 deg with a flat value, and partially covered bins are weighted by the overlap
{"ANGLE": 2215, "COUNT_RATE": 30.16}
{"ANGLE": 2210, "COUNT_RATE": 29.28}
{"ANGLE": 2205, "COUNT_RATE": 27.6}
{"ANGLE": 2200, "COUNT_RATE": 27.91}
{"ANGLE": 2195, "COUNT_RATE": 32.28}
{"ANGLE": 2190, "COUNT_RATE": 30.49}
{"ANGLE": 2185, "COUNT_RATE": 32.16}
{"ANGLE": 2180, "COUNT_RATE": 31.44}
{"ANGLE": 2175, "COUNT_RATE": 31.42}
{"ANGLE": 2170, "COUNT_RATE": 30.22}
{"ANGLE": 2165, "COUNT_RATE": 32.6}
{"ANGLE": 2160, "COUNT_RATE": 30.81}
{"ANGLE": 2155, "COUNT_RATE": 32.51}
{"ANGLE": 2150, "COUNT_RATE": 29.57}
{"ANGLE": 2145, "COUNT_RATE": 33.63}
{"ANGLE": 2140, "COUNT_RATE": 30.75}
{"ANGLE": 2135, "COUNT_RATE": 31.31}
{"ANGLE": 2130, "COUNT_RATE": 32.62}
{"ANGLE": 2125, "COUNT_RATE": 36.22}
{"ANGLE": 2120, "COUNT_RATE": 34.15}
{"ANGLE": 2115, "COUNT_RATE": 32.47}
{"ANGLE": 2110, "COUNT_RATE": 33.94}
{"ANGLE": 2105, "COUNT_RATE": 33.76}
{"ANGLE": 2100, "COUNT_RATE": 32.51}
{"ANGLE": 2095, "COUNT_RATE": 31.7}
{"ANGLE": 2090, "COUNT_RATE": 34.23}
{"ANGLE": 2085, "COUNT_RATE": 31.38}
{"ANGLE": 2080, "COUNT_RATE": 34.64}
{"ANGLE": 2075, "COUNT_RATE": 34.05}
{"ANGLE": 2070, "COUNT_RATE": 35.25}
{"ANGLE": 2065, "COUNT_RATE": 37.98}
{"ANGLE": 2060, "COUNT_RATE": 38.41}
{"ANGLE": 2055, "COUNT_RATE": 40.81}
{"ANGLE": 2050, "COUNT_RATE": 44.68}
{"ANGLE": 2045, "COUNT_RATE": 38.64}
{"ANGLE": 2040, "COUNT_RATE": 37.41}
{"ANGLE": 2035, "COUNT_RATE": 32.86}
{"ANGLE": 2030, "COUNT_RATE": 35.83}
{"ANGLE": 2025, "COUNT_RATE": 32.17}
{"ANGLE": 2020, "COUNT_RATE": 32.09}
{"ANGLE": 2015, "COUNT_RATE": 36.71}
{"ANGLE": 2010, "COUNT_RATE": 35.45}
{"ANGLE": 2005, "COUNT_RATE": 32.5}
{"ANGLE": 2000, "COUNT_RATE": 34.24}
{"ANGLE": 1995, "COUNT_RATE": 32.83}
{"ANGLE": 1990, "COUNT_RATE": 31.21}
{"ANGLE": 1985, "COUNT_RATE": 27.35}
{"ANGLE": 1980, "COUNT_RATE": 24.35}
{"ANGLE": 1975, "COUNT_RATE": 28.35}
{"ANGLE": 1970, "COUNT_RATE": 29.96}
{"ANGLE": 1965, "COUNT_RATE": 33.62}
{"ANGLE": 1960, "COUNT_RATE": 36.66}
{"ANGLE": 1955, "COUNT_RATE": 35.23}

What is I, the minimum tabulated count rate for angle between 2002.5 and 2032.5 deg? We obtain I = 32.09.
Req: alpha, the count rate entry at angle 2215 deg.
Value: 30.16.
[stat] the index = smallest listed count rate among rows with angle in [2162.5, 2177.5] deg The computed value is 30.22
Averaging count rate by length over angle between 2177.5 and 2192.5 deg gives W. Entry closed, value 31.4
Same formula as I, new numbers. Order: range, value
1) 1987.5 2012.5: 31.21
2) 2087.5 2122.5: 31.7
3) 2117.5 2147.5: 30.75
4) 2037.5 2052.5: 37.41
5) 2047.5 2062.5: 38.41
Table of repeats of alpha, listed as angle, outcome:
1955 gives 35.23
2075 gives 34.05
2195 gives 32.28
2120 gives 34.15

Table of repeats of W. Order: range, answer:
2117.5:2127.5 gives 35.2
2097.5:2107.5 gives 33.1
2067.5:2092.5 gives 33.9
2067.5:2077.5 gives 34.6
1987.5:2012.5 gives 33.2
